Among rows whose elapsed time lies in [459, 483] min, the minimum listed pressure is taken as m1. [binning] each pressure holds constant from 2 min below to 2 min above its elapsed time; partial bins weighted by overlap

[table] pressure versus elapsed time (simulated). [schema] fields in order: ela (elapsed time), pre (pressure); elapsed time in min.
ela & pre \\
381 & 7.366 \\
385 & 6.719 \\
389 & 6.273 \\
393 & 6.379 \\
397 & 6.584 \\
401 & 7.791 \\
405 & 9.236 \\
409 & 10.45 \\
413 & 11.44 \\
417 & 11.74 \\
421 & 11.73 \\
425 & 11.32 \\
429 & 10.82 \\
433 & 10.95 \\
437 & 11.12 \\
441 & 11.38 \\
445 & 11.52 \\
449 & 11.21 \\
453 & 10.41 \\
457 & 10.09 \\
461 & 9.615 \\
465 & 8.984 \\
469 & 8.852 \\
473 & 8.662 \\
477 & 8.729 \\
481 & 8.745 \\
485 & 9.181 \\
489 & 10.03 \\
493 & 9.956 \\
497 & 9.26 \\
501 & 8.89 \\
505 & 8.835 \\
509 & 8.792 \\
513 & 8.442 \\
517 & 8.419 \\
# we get 8.662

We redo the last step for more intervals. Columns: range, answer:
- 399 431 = 7.791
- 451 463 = 9.615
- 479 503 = 8.745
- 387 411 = 6.273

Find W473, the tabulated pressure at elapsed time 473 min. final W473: 8.662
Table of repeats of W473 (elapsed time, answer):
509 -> 8.792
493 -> 9.956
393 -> 6.379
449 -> 11.21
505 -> 8.835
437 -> 11.12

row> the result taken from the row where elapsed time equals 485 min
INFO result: 9.181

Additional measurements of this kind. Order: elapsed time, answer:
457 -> 10.09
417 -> 11.74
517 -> 8.419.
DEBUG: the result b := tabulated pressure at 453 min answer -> 10.41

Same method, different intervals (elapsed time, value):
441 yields 11.38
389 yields 6.273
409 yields 10.45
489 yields 10.03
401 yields 7.791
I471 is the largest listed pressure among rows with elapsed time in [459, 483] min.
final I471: 9.615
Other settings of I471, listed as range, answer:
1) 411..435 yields 11.74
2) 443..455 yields 11.52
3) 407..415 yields 11.44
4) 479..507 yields 10.03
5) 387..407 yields 9.236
